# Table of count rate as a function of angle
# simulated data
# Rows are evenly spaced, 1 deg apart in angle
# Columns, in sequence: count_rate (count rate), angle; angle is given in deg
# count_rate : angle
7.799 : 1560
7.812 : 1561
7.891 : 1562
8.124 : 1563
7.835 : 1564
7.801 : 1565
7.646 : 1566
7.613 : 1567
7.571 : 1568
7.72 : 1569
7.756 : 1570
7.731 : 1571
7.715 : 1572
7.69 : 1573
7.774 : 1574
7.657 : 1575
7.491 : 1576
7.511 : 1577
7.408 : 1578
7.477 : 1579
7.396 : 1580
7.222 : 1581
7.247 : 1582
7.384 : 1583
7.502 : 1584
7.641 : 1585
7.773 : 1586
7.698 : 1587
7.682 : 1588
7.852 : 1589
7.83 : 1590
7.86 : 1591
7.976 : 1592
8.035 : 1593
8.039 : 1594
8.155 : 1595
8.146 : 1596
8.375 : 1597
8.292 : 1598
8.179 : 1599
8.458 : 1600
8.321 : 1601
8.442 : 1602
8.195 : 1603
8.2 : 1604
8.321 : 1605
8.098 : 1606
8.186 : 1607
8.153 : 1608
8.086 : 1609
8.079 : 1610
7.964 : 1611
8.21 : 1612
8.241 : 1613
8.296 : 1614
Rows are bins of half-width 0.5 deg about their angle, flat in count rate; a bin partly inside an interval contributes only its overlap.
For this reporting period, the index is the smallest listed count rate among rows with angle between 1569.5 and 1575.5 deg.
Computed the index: 7.657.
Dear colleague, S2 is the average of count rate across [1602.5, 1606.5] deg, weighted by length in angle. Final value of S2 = 8.2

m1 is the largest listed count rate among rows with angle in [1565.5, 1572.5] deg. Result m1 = 7.756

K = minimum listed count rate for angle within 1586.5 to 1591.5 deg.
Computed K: 7.682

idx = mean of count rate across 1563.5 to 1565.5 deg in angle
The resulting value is 7.82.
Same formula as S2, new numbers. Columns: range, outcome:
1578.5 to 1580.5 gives 7.44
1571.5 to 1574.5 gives 7.73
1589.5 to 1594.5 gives 7.95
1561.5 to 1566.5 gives 7.86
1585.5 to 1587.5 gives 7.74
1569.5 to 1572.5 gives 7.73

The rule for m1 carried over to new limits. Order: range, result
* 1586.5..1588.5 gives 7.698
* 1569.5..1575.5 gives 7.774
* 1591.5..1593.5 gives 8.035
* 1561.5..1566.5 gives 8.124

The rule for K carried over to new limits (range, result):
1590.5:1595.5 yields 7.86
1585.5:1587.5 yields 7.698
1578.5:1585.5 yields 7.222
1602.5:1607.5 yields 8.098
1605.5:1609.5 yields 8.086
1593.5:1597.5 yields 8.039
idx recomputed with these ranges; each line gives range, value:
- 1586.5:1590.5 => 7.77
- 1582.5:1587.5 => 7.6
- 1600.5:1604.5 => 8.29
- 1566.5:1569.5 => 7.63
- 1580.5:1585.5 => 7.4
